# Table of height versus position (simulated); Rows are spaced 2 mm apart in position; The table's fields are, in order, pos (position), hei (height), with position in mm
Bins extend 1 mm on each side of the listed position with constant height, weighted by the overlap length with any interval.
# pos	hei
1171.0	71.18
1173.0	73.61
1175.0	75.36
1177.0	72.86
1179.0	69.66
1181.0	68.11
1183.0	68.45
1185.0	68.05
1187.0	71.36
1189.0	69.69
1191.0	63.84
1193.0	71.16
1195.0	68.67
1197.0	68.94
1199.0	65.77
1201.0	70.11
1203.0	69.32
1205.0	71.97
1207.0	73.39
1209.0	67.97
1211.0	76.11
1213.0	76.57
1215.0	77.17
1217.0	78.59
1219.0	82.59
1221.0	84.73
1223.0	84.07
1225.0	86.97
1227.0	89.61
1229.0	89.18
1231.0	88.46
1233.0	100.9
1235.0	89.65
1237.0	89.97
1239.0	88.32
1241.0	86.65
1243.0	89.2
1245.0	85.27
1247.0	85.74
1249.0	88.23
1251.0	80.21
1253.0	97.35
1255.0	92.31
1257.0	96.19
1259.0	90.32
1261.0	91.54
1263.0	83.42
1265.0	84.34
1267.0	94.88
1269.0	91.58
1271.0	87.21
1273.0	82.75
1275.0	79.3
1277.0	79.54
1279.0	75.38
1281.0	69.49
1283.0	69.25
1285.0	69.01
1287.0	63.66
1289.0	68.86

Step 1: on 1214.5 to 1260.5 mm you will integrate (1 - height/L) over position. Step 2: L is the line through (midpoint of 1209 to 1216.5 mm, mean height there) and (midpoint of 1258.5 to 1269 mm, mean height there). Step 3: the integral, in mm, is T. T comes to -3.3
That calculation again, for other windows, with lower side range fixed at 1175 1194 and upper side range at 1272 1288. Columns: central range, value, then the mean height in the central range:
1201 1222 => -1.4 mm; 75.6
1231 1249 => -4.4 mm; 89.3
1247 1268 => -4.9 mm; 89.7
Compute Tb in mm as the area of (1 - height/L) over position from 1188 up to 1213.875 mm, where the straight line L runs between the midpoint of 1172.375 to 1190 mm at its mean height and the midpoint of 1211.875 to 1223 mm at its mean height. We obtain 1.94 mm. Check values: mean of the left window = 70.7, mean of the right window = 80.3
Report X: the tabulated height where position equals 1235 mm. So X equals 89.65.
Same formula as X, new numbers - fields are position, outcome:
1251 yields 80.21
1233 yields 100.9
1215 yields 77.17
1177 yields 72.86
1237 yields 89.97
